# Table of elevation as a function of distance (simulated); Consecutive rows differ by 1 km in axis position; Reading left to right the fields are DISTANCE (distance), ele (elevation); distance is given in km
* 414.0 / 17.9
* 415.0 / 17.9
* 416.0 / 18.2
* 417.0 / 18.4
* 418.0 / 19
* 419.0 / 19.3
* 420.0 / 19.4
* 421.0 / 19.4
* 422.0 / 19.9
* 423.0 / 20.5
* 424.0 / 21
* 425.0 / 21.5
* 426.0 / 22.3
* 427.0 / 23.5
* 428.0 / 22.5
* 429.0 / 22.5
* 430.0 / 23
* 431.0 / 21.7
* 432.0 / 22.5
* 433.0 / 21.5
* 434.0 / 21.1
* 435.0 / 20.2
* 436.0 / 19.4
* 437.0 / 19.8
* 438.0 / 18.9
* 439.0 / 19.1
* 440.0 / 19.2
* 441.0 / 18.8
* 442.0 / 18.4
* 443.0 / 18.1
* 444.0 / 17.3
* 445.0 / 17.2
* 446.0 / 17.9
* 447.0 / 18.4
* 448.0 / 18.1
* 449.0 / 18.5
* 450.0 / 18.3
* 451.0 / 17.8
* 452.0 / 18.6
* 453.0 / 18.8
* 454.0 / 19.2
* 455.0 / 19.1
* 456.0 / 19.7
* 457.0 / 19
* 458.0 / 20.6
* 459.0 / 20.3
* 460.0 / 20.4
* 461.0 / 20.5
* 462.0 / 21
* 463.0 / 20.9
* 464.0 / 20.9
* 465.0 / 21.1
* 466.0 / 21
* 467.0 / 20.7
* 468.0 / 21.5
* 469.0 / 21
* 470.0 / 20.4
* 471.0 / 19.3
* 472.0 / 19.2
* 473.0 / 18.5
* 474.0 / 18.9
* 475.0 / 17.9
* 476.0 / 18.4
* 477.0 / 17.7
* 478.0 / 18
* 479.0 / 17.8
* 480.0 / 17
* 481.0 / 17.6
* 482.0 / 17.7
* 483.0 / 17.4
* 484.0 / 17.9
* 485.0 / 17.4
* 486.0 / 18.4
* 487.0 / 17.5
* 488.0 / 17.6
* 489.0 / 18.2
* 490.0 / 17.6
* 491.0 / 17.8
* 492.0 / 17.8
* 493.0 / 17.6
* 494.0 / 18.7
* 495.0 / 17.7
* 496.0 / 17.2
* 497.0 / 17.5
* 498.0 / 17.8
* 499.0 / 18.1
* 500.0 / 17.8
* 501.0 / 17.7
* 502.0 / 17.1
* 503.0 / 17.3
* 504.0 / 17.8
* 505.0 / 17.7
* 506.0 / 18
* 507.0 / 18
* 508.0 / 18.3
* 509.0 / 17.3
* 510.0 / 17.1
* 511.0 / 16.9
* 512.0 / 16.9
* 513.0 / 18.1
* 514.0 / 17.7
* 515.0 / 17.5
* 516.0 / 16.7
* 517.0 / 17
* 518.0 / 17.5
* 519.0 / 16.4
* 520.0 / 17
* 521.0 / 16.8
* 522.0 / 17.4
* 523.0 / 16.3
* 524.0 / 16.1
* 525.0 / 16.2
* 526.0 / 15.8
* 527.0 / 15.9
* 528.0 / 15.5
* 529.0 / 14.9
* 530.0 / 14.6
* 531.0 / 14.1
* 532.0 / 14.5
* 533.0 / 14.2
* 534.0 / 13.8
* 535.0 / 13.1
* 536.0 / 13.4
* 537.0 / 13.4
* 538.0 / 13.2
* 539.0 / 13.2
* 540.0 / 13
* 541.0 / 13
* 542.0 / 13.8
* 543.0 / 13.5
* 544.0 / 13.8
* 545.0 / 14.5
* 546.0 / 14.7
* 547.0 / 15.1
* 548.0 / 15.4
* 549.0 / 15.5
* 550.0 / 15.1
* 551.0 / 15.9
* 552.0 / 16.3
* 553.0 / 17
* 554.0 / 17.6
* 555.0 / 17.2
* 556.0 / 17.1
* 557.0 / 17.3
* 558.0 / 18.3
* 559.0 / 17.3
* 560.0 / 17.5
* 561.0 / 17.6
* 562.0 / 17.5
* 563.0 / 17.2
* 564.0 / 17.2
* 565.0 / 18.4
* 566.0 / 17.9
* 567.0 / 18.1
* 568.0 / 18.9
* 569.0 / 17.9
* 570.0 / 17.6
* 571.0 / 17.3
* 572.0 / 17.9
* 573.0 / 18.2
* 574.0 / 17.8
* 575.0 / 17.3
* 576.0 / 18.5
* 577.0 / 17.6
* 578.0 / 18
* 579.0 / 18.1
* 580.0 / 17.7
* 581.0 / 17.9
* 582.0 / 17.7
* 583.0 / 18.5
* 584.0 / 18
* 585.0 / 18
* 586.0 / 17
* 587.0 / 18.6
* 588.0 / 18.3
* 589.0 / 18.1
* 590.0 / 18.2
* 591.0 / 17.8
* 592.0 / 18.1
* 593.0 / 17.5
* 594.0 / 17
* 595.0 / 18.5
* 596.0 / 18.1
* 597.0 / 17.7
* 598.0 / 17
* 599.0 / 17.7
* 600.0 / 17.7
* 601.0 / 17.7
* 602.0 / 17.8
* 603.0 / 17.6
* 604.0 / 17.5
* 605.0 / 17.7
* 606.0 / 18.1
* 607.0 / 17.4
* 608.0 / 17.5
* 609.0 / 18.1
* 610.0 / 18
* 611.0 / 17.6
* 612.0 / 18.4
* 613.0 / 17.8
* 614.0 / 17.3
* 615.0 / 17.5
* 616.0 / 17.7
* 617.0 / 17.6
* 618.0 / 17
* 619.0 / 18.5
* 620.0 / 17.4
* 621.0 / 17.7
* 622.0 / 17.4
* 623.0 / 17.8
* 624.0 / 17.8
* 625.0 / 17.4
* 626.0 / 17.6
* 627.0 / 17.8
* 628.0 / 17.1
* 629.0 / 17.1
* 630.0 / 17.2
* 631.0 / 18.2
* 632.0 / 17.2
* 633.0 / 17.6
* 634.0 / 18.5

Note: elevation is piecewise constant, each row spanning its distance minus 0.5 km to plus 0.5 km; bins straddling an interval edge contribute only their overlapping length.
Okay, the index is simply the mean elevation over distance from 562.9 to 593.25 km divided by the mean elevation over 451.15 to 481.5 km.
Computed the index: 0.92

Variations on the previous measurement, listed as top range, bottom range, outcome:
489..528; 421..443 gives 0.83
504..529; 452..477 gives 0.85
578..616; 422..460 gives 0.90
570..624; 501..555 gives 1.12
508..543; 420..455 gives 0.78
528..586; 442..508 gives 0.88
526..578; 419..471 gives 0.80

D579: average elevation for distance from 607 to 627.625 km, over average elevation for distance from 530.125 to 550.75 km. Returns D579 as 1.26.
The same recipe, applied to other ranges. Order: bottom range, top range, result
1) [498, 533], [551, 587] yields 1.05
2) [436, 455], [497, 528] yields 0.93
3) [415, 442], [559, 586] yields 0.87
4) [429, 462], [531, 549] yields 0.71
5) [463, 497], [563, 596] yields 0.96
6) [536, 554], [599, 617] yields 1.22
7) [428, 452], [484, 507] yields 0.91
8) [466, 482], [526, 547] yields 0.74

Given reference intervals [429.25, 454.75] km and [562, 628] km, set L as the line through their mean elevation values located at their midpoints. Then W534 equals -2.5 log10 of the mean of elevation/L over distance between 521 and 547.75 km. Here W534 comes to 0.25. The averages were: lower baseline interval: 19.3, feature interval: 14.6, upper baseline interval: 17.8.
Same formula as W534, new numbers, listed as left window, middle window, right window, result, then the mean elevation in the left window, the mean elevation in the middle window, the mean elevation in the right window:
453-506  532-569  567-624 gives 0.155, 18.7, 15.7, 17.8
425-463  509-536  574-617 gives 0.172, 19.9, 16.1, 17.8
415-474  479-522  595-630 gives 0.094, 19.9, 17.6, 17.7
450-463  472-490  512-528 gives 0.036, 19.6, 17.9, 16.8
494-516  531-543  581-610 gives 0.290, 17.6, 13.5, 17.8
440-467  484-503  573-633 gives 0.066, 19.3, 17.7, 17.7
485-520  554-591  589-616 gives -0.007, 17.6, 17.8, 17.7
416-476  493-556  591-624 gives 0.170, 19.9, 16.1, 17.7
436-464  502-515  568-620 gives 0.060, 19.1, 17.6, 17.8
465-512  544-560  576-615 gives 0.110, 18.2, 16.2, 17.8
